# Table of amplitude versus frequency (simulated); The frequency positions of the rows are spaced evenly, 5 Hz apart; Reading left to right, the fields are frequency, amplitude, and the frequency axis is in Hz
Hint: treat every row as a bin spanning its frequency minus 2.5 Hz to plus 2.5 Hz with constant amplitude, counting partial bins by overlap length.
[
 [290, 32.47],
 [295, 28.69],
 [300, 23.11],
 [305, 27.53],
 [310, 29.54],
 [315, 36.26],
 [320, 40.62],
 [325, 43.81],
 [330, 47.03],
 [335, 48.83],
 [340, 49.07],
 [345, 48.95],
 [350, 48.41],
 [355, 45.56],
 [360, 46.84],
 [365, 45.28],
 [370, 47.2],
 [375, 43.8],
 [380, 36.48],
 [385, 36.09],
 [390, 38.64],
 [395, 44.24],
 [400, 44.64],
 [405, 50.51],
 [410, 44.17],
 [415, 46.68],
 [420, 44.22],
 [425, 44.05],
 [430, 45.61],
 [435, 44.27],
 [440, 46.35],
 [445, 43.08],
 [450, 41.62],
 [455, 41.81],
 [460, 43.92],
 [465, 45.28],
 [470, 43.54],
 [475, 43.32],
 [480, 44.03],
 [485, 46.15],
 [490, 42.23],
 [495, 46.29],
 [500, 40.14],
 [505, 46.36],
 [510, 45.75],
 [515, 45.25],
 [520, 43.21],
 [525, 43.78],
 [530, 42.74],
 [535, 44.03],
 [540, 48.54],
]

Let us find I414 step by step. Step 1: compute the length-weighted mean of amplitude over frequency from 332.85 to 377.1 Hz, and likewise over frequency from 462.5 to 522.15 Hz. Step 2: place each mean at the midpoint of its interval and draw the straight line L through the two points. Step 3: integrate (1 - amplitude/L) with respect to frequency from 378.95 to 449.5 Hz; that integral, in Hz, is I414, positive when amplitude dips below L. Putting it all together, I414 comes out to 3.5 Hz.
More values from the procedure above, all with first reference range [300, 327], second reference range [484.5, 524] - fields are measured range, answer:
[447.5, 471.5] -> -0.7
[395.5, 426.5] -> -5.0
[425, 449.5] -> -2.2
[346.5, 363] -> -4.8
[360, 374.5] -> -3.5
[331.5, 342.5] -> -4.1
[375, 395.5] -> -0.5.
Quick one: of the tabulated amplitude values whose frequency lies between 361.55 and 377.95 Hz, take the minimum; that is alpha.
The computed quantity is 43.8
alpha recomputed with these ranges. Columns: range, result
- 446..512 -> 40.14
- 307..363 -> 29.54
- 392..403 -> 44.24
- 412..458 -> 41.62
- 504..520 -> 43.21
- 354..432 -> 36.09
